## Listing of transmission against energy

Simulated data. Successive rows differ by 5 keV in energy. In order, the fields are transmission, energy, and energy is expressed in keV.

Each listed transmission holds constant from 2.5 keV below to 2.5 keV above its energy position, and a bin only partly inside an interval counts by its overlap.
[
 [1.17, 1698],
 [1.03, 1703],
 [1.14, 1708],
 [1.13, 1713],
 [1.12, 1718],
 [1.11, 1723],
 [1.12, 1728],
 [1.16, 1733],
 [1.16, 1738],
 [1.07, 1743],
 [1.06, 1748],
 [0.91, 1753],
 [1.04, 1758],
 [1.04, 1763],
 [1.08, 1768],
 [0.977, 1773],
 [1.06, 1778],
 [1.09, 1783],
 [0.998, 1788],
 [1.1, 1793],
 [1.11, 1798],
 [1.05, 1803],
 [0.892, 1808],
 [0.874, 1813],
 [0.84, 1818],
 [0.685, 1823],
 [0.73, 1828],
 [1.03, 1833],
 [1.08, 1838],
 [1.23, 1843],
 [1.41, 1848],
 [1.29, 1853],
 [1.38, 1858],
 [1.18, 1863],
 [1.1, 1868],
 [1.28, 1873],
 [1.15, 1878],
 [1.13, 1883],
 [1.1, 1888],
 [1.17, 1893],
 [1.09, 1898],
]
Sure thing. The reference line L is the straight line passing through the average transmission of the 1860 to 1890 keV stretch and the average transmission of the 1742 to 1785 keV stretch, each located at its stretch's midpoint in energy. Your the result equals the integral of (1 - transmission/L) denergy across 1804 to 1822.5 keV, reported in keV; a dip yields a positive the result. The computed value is 3.85 keV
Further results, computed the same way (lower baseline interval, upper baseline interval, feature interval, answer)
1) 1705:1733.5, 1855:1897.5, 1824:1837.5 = 3.2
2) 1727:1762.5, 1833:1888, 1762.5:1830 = 9.8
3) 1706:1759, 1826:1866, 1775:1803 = 1.6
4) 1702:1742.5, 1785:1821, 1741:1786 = 0.5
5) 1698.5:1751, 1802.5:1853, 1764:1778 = 0.3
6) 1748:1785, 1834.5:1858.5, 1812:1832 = 6.6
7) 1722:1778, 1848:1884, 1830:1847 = 0.9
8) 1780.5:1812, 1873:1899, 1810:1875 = 0.7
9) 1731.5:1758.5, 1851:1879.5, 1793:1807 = 1.0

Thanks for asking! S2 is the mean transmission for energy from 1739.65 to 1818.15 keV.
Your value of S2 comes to 1.02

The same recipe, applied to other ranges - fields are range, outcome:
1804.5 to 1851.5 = 0.983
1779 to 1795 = 1.06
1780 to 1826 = 0.958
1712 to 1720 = 1.12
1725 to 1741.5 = 1.14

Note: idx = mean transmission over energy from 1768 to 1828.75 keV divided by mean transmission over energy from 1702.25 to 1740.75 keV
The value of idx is 0.9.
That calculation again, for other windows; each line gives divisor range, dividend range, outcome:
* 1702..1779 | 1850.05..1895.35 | 1.11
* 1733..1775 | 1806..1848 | 0.90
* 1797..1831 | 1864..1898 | 1.32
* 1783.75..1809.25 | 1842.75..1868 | 1.23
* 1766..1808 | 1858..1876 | 1.16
